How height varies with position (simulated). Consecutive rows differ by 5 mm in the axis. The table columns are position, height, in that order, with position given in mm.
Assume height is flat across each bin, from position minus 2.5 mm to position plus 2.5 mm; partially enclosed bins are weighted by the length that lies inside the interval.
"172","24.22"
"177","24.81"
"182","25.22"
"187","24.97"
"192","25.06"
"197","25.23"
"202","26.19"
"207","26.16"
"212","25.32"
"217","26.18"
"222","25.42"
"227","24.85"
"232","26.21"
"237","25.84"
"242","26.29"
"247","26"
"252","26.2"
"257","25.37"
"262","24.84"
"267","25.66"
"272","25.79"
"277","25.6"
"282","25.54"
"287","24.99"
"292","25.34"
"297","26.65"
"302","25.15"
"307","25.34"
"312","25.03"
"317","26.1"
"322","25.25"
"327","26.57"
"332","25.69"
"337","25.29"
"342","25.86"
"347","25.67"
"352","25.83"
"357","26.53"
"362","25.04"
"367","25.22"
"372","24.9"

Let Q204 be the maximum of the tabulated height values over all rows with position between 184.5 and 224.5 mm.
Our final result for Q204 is 26.19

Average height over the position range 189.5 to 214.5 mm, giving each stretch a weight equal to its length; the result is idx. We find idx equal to 25.6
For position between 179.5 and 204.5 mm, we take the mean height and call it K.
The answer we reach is 25.3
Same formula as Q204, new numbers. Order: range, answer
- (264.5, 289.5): 25.79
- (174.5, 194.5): 25.22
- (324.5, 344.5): 26.57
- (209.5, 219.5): 26.18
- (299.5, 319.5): 26.1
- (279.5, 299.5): 26.65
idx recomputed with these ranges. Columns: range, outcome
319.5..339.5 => 25.7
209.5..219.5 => 25.8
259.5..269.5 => 25.2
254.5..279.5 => 25.5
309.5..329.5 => 25.7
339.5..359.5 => 26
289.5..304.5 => 25.7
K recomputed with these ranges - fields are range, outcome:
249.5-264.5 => 25.5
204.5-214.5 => 25.7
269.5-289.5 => 25.5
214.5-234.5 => 25.7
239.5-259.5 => 26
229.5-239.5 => 26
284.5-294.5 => 25.2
